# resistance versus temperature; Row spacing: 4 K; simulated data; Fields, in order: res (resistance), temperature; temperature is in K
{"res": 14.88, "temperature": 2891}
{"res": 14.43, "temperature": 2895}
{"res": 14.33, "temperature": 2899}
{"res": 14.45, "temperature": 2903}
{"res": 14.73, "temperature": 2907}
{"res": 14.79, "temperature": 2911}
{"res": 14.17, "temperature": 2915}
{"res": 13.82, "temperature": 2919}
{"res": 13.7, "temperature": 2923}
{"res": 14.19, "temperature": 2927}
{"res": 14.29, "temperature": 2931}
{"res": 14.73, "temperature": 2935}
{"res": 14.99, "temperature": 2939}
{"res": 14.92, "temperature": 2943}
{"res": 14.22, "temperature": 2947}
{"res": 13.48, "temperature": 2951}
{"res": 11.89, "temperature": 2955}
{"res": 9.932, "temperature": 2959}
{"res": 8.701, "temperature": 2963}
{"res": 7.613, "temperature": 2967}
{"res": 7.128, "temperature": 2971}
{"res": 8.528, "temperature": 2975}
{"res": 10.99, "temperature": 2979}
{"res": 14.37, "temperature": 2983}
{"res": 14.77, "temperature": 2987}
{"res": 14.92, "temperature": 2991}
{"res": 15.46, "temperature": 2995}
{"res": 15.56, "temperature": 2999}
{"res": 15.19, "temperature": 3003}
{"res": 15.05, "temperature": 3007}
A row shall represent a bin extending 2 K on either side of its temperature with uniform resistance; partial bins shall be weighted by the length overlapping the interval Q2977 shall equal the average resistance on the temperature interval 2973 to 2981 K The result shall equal 9.76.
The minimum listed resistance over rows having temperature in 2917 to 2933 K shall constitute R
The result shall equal 13.7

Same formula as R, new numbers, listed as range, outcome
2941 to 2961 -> 9.932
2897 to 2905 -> 14.33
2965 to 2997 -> 7.128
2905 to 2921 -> 13.82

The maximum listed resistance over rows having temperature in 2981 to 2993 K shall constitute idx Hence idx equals 14.92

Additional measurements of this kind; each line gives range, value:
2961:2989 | 14.77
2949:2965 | 13.48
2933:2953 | 14.99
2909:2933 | 14.79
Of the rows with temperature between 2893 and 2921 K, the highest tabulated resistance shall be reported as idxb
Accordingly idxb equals 14.79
